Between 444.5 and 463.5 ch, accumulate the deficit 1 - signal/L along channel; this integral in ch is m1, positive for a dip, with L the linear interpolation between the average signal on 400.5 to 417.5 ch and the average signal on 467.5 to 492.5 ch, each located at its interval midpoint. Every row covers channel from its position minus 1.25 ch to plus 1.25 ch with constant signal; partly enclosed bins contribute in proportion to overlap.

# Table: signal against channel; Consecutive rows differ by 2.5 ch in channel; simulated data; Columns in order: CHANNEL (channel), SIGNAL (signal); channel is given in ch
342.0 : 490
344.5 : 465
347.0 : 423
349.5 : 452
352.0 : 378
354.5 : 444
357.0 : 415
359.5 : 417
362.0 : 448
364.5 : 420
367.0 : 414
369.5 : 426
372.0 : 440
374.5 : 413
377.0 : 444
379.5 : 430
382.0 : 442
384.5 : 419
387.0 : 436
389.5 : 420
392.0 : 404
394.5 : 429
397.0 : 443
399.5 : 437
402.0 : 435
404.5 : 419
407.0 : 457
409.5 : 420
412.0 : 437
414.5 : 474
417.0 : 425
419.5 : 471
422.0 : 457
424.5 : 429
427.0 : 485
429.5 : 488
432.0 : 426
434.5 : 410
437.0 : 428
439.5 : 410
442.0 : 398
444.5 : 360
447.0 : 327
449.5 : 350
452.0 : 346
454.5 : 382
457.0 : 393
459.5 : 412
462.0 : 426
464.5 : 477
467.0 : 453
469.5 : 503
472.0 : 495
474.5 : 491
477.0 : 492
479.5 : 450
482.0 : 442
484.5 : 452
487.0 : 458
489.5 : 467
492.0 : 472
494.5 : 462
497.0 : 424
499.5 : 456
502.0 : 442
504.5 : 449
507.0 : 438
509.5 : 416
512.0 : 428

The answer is 3.4 ch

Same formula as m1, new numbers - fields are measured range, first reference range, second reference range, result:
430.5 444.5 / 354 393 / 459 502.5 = 1.1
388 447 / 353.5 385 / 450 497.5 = 0.8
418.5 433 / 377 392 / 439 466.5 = -1.9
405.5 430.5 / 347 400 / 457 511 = -0.9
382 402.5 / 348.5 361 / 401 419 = 0.2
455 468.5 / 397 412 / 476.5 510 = 0.4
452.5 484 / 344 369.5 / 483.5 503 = 0.0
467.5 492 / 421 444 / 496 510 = -1.9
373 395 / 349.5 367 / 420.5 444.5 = 0.0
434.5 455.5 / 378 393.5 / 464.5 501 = 3.4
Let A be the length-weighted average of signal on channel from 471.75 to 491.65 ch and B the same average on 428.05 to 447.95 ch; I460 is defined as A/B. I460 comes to 1.15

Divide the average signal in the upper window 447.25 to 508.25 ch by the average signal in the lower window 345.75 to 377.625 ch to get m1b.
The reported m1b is 1.04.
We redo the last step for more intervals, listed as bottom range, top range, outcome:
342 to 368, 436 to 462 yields 0.89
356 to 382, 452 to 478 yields 1.05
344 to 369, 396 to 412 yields 1.02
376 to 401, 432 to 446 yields 0.93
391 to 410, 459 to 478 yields 1.09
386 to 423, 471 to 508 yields 1.05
